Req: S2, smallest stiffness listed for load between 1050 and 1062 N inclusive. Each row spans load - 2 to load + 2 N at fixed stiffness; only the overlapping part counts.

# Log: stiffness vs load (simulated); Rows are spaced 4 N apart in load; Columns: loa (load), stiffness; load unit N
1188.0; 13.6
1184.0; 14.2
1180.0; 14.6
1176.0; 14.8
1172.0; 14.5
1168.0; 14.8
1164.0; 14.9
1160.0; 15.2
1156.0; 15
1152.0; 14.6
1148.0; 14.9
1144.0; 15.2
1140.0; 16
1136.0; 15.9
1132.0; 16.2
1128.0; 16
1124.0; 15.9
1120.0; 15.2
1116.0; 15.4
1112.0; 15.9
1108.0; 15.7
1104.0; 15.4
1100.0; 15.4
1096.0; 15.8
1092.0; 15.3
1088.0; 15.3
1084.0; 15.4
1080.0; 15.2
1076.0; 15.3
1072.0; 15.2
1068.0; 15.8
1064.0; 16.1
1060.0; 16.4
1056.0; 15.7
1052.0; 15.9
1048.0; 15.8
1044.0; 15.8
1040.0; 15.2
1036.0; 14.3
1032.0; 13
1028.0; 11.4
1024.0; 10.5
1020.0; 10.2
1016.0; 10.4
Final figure 15.7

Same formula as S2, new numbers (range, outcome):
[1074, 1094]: 15.2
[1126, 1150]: 14.9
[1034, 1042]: 14.3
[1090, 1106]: 15.3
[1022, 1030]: 10.5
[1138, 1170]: 14.6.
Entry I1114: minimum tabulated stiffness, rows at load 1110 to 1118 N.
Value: 15.4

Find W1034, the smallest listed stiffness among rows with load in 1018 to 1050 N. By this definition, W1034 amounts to 10.2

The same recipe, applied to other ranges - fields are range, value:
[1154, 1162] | 15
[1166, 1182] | 14.5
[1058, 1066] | 16.1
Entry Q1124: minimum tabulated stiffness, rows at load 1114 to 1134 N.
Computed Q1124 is 15.2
